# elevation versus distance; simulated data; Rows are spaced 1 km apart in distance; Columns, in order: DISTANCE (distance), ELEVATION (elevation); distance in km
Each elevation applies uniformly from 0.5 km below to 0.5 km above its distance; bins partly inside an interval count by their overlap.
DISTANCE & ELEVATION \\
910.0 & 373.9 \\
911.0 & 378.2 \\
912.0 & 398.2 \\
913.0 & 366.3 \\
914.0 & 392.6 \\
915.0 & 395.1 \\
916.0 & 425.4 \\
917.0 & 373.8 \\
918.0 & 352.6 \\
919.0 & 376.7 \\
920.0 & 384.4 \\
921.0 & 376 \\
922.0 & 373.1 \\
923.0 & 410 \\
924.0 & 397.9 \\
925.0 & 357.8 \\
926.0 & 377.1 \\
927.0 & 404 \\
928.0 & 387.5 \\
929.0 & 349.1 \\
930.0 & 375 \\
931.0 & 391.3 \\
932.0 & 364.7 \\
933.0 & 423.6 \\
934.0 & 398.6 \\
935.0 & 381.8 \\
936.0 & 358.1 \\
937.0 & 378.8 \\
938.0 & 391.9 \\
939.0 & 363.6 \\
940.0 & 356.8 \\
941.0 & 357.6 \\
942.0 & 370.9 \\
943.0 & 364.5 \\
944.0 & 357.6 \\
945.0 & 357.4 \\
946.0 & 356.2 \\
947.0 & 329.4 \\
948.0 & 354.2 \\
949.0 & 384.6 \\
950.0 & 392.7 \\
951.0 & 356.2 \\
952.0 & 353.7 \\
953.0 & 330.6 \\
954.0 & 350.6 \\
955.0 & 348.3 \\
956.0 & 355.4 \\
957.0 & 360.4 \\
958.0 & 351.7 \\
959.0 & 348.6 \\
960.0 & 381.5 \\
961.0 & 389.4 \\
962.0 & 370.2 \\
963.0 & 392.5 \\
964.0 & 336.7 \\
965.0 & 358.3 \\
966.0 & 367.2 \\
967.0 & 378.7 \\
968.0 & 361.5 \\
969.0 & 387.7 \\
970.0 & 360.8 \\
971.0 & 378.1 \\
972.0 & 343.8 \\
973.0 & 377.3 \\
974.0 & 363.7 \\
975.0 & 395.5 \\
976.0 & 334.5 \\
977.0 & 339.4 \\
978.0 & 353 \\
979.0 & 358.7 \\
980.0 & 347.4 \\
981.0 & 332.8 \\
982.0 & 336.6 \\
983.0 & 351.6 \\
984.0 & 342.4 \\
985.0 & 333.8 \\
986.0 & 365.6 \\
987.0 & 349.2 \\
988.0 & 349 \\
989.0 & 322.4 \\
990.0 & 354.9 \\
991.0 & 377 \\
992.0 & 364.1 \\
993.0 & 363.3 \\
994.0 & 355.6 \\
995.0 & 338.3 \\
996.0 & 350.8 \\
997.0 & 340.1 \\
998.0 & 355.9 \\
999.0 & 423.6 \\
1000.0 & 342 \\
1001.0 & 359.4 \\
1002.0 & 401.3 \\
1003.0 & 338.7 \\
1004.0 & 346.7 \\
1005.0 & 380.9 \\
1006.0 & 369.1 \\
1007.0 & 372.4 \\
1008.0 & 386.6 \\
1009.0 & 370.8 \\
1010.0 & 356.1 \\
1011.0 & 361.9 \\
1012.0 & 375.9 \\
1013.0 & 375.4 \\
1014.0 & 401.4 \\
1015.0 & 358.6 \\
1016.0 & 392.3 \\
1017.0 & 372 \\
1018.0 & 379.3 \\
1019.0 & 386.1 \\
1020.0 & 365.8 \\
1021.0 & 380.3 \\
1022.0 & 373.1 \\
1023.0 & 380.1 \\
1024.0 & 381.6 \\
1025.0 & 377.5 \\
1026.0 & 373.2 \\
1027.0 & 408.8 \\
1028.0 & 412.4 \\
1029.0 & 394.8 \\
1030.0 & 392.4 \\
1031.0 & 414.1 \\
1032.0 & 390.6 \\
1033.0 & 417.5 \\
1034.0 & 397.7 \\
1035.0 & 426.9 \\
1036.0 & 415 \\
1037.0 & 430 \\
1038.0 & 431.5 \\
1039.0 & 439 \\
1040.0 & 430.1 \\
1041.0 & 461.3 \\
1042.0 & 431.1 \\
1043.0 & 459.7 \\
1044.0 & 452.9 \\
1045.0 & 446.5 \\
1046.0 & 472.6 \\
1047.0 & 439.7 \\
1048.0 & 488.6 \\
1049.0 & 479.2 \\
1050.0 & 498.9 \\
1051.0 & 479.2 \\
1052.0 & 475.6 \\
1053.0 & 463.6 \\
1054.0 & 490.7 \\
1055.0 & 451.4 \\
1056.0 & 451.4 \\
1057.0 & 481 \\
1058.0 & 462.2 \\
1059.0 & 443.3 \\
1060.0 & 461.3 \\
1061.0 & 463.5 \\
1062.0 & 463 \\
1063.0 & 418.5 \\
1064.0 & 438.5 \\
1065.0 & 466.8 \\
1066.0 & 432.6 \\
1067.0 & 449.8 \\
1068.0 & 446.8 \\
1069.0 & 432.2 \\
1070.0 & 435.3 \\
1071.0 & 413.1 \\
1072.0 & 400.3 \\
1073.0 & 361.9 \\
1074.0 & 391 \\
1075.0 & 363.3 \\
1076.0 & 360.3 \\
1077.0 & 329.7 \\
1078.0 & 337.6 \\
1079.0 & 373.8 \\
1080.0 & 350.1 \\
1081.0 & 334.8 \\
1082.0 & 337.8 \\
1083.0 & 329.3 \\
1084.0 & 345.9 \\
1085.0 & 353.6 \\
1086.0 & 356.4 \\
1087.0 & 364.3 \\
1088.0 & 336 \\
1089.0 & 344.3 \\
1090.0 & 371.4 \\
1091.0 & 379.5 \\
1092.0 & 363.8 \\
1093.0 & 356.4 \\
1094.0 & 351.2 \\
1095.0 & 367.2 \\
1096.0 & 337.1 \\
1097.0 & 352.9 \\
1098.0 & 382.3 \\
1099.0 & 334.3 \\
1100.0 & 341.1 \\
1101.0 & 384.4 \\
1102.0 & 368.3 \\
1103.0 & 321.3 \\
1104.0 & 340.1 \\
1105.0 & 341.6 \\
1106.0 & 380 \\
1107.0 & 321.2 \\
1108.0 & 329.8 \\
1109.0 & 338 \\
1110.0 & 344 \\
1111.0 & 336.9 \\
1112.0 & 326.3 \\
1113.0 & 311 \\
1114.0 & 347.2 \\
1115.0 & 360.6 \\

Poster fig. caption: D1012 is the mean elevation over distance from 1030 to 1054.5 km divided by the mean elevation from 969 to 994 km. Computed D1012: 1.26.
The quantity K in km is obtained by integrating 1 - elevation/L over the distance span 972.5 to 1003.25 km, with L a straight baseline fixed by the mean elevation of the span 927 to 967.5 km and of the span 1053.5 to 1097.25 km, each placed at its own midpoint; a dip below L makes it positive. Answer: 1.7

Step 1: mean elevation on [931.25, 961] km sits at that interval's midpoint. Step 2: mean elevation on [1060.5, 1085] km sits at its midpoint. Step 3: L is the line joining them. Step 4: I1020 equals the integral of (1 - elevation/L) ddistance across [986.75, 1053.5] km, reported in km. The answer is -2.4 km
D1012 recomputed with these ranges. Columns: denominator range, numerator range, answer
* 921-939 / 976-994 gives 0.91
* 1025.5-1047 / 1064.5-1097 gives 0.88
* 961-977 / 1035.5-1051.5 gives 1.24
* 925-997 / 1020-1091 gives 1.14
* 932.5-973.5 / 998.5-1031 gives 1.03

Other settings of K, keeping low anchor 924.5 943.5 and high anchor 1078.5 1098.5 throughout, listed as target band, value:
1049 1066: -4.9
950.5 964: 0.5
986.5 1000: 0.4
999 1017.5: -0.3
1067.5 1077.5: -1.0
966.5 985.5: 0.7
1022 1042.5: -2.7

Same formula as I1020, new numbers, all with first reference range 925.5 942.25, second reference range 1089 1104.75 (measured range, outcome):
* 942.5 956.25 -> 0.7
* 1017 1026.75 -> -0.3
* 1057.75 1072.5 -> -3.3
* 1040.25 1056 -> -4.4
